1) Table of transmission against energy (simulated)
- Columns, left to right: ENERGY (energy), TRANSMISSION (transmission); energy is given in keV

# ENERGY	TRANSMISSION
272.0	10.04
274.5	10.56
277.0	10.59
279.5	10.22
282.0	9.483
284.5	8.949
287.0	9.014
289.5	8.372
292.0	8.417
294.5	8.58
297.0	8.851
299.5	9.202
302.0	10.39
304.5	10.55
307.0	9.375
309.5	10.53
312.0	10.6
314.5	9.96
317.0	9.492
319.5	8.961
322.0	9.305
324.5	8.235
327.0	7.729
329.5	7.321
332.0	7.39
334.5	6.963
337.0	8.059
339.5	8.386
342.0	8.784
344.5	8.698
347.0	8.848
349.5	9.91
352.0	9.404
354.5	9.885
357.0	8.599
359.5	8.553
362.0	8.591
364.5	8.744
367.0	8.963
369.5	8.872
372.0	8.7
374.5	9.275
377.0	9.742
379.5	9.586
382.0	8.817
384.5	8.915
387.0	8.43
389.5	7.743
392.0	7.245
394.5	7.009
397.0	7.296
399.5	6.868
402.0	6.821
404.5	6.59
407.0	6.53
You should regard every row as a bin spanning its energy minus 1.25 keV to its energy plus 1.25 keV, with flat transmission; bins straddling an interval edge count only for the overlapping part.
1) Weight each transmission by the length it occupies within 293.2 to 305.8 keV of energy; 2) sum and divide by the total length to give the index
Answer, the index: 9.51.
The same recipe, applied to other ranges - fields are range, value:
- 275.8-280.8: 10.4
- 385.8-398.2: 7.54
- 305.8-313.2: 10.2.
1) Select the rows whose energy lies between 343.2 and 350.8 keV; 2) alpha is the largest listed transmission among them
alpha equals 9.91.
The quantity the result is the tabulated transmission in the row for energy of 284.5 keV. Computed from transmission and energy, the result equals 8.949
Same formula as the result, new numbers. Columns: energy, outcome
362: 8.591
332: 7.39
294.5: 8.58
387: 8.43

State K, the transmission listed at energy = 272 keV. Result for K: 10.04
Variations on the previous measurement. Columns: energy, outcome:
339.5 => 8.386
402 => 6.821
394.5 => 7.009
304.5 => 10.55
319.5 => 8.961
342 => 8.784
